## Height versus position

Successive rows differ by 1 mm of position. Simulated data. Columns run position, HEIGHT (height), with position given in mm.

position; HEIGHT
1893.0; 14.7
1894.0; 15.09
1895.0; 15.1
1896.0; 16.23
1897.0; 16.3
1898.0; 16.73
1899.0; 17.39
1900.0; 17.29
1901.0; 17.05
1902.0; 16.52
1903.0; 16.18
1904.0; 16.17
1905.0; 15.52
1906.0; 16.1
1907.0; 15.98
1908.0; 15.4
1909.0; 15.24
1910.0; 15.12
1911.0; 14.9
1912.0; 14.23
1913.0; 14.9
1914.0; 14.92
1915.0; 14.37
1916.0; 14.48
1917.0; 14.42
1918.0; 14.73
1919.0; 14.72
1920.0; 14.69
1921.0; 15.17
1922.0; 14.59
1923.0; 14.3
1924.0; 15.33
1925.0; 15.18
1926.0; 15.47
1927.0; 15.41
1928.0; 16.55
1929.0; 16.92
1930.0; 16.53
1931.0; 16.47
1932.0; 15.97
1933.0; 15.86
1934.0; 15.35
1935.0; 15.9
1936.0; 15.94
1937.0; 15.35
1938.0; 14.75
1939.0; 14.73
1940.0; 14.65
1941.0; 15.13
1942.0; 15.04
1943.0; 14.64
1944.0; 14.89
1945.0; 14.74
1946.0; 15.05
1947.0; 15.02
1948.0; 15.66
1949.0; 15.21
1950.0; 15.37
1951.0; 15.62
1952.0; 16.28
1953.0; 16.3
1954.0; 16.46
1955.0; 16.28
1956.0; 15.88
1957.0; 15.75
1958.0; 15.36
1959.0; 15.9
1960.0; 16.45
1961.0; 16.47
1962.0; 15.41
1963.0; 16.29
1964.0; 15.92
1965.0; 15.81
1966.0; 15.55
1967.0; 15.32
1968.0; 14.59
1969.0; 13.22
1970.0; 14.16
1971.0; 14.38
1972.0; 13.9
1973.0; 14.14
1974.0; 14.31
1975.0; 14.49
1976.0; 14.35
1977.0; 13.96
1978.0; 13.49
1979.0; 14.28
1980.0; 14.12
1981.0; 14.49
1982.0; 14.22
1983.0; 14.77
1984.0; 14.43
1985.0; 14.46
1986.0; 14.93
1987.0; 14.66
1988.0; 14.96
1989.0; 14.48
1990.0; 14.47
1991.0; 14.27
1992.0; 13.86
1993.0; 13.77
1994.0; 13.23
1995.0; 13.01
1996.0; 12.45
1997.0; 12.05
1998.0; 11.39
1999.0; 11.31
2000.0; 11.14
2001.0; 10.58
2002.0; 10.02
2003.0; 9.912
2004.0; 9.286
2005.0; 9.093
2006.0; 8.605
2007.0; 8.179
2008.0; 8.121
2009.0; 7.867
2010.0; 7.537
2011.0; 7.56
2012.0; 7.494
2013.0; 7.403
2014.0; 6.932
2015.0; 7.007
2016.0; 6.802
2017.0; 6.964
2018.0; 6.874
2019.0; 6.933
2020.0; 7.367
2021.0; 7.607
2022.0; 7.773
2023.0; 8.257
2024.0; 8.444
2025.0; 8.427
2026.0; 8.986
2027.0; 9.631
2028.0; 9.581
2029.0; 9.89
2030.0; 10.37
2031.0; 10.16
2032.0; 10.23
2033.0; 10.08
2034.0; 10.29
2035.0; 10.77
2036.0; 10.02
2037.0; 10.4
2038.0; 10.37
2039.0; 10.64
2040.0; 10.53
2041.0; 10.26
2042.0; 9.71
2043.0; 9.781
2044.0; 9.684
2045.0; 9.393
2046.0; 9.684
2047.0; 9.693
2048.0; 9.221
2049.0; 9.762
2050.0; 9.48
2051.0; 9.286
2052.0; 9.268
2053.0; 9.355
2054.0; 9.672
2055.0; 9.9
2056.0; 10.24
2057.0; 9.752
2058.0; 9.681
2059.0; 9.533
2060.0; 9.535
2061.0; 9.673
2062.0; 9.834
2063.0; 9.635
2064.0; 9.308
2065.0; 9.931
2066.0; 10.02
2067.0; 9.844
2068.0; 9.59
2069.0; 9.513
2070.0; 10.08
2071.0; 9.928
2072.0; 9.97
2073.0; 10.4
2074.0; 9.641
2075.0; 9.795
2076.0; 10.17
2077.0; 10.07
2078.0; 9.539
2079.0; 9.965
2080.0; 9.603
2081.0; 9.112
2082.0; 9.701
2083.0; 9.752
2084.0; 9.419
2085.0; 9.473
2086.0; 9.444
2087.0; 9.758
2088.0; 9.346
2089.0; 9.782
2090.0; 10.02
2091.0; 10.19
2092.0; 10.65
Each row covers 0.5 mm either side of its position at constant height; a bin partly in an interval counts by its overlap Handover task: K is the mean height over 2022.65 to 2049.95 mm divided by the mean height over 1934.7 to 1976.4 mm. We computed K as 0.6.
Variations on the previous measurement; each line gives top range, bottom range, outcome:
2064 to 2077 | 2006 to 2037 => 1.17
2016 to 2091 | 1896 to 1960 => 0.61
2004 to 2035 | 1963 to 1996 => 0.58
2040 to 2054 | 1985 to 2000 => 0.72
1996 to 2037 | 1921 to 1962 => 0.58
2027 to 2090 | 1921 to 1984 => 0.64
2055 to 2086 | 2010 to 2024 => 1.33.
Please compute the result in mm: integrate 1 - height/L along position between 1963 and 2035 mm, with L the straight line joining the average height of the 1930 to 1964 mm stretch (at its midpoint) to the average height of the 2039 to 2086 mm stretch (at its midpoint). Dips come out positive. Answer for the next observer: 9.3 mm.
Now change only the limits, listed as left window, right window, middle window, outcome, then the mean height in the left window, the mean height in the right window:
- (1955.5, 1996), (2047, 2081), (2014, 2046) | 6.7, 14.7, 9.72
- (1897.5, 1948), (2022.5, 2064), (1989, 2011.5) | 1.8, 15.4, 9.73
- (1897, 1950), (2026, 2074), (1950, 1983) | -3.8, 15.4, 9.85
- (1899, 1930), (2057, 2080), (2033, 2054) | 1.6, 15.4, 9.8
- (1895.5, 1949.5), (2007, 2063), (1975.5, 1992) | -3.3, 15.5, 9.08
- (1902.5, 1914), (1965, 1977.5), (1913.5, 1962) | -1.6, 15.4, 14.4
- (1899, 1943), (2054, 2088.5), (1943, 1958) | -1.3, 15.4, 9.74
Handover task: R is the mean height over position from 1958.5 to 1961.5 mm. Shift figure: 16.3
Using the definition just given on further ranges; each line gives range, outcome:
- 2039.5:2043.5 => 10.1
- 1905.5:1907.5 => 16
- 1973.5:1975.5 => 14.4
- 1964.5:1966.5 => 15.7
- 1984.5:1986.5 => 14.7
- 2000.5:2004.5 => 9.95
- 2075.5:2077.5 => 10.1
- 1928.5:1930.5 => 16.7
